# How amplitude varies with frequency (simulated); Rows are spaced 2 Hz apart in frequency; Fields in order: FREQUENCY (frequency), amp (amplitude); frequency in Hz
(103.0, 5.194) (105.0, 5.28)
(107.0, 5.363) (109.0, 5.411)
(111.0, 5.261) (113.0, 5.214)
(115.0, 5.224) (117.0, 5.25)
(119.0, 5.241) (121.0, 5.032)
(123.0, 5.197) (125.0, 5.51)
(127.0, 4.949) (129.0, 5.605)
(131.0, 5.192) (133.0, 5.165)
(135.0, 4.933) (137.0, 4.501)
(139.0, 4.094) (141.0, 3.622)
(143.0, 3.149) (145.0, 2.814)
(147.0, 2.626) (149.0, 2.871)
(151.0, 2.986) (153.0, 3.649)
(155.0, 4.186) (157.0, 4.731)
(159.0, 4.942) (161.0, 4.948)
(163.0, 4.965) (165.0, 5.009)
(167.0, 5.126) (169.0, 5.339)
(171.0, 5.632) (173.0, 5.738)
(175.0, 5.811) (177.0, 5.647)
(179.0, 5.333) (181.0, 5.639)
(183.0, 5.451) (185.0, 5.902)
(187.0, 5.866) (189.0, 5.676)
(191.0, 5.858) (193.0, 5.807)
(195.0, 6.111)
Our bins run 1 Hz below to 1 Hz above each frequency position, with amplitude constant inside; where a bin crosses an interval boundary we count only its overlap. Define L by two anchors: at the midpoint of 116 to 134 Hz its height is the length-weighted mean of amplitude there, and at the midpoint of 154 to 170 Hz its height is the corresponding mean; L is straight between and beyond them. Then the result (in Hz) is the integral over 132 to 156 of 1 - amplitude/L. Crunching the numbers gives 6.4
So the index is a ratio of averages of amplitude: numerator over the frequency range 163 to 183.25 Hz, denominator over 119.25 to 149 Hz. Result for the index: 1.23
